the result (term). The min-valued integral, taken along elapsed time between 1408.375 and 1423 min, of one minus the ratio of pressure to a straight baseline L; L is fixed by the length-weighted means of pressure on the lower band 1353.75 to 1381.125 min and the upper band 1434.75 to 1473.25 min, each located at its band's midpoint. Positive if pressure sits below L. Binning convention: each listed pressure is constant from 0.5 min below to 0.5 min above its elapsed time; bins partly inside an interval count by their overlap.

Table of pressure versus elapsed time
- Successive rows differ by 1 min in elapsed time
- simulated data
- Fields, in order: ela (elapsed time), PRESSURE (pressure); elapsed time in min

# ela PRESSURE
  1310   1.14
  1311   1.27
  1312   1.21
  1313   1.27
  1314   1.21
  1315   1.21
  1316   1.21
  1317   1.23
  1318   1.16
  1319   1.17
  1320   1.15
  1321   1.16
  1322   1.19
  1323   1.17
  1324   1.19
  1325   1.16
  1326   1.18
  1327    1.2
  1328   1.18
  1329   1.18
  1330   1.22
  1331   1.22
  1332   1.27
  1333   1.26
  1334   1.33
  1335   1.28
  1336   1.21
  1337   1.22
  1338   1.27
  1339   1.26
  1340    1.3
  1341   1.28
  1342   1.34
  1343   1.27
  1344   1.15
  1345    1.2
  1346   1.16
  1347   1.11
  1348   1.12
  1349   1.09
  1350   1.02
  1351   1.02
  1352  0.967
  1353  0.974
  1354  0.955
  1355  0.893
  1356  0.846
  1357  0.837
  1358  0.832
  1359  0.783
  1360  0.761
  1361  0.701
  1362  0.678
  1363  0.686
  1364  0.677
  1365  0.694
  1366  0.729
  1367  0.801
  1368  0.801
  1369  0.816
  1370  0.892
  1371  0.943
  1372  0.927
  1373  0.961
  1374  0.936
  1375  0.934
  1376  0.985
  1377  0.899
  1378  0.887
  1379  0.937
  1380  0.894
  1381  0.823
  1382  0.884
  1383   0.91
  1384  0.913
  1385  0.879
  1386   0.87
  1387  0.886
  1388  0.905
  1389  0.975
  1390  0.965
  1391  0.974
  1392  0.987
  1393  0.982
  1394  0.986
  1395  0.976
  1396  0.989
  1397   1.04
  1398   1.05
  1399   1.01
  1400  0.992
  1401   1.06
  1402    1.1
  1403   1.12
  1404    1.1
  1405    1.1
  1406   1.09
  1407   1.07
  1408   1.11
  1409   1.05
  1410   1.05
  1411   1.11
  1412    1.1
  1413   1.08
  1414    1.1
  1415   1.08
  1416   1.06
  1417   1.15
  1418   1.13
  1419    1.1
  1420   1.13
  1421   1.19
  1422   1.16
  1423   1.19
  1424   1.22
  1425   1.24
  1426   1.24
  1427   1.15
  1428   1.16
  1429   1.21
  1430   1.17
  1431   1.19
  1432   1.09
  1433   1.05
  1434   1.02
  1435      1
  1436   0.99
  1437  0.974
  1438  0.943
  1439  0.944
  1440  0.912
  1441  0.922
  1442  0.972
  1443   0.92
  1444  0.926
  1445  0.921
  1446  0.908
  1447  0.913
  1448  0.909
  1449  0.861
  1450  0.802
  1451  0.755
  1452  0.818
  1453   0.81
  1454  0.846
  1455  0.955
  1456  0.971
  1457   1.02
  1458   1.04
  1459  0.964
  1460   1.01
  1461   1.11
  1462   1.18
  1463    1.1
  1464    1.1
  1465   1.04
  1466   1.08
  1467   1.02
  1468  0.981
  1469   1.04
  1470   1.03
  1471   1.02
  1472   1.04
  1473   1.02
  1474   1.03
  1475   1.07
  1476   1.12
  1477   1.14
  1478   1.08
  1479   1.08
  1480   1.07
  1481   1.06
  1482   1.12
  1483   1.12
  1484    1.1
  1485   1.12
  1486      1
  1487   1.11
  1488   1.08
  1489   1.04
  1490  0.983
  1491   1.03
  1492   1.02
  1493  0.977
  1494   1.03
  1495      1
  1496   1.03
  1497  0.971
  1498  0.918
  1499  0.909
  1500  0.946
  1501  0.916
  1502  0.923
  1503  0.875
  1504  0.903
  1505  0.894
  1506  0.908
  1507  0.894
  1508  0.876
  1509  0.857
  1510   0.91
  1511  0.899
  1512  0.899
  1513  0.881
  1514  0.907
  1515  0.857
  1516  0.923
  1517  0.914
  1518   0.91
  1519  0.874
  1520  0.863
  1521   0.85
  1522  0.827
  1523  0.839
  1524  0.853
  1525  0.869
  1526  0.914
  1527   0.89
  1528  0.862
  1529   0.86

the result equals -3.2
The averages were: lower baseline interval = 0.839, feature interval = 1.11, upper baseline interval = 0.968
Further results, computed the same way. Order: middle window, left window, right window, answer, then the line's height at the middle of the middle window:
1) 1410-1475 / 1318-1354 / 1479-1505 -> 1.9 min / 1.06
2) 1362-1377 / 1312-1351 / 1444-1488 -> 4.0 min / 1.15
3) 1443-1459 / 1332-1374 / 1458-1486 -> 2.4 min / 1.06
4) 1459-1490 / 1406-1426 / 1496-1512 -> -2.7 min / 0.982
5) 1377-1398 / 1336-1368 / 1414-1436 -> 2.5 min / 1.06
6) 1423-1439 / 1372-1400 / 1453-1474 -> -1.9 min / 0.989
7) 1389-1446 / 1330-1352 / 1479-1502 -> 2.6 min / 1.11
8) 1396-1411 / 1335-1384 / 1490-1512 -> -1.7 min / 0.958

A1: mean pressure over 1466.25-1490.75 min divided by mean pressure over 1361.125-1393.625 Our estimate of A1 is 1.21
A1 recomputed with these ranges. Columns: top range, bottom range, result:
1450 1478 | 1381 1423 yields 0.98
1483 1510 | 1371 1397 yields 1.05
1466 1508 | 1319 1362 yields 0.91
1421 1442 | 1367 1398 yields 1.18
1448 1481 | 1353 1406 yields 1.11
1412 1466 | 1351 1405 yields 1.14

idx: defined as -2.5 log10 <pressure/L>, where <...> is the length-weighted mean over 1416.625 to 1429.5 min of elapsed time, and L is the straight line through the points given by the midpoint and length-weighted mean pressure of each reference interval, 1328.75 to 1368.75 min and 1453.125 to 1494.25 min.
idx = -0.13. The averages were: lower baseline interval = 1.03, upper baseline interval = 1.05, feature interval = 1.17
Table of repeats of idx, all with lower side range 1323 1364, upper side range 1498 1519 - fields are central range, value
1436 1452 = 0.08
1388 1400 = 0.04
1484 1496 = -0.13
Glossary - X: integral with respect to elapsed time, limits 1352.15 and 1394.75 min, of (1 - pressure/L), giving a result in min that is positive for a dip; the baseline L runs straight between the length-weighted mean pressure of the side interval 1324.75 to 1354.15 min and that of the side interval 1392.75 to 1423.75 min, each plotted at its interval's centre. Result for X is 9.7 min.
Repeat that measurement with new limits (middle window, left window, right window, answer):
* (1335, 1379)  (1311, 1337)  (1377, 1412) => 5.4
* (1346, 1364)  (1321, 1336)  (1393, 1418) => 4.1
